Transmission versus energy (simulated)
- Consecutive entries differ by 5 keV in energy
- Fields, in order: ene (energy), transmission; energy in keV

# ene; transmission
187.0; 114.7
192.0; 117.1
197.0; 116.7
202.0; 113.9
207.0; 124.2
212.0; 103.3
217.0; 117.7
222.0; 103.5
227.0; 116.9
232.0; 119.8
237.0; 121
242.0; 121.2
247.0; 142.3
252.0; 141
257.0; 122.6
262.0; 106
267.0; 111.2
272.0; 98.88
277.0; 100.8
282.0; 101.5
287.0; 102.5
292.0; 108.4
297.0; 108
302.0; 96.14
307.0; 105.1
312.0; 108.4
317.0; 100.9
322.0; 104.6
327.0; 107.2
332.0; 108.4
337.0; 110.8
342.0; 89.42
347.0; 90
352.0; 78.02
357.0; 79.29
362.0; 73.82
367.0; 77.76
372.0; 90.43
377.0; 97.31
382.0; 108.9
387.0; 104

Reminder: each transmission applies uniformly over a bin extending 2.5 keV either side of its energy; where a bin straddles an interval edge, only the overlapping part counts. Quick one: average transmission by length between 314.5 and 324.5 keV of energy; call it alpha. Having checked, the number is 103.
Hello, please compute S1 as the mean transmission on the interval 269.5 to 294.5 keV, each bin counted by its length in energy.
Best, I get 102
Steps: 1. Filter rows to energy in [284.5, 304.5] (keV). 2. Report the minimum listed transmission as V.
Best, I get 96.14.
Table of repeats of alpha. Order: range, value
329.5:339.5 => 110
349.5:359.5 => 78.7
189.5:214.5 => 115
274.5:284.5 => 101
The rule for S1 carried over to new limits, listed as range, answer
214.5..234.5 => 114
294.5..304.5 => 102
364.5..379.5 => 88.5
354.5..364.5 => 76.6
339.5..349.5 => 89.7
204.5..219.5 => 115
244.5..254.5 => 142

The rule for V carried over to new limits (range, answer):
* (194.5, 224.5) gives 103.3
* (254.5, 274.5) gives 98.88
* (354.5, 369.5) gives 73.82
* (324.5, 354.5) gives 78.02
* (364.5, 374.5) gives 77.76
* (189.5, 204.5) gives 113.9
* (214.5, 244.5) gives 103.5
